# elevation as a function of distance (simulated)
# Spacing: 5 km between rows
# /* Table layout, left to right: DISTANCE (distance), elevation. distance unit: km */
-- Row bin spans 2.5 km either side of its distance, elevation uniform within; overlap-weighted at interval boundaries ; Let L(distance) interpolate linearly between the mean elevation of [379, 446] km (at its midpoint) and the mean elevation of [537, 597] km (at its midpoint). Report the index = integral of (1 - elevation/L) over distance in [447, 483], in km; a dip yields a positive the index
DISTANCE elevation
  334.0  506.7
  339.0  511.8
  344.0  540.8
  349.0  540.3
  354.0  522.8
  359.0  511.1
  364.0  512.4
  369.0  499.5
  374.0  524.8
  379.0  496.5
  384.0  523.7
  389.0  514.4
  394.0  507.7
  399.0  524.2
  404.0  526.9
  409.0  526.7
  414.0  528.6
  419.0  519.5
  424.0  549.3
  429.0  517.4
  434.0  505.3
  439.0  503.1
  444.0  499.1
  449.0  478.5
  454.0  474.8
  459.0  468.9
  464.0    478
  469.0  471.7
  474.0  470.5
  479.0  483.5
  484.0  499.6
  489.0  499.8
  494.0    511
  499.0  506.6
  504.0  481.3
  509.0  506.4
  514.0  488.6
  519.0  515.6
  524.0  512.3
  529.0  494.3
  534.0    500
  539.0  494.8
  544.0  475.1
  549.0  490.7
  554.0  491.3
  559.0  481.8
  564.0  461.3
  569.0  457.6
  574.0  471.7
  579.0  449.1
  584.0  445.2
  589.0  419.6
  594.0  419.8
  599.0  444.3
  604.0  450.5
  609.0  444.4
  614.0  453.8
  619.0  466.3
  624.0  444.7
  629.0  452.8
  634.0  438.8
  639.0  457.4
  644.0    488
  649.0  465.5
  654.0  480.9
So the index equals 1.7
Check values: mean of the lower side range 518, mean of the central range 476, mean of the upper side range 463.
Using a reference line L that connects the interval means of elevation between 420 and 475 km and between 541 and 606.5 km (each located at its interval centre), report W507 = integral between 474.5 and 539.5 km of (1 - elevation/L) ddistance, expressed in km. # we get -3.0 km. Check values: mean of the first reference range 494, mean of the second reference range 459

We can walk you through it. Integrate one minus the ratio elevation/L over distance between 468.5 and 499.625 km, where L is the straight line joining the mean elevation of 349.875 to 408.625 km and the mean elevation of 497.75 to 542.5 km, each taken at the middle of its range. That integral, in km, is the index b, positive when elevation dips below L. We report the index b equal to 0.7 km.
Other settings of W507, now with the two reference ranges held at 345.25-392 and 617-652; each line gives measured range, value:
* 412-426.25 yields -0.75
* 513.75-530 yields -0.73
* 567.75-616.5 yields 2.41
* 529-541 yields -0.40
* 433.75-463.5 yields 0.79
